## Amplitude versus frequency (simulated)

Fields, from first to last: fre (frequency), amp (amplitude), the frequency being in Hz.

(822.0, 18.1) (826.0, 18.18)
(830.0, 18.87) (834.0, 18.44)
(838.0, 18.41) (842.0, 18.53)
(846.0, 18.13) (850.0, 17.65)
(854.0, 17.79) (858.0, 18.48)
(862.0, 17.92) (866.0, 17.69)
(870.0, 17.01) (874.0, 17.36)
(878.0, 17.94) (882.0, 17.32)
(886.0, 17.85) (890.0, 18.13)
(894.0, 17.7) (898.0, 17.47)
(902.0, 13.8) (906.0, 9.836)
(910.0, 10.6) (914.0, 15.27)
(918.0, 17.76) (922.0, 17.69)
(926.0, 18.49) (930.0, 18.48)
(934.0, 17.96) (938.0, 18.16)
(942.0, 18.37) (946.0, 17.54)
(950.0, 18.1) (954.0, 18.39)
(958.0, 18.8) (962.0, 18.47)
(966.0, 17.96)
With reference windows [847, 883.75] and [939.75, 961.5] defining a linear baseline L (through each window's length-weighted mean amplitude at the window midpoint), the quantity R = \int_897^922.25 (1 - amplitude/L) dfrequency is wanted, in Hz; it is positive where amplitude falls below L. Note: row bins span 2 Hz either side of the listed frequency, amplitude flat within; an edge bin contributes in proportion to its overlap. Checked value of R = 5.2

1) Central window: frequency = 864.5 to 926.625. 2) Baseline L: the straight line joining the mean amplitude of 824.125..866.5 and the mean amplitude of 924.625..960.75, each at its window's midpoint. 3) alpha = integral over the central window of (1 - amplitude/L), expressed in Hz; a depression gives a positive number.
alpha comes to 6.5 Hz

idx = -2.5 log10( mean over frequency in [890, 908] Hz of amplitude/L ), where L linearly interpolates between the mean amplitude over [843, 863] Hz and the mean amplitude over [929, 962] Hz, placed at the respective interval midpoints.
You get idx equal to 0.20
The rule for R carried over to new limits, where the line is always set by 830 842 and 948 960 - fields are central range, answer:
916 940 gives 0.47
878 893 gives 0.56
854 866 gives 0.29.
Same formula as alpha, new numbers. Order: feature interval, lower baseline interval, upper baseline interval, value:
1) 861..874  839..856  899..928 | -0.30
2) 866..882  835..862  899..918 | -1.41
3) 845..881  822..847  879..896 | 0.62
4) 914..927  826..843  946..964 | 0.61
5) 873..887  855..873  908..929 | -0.29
